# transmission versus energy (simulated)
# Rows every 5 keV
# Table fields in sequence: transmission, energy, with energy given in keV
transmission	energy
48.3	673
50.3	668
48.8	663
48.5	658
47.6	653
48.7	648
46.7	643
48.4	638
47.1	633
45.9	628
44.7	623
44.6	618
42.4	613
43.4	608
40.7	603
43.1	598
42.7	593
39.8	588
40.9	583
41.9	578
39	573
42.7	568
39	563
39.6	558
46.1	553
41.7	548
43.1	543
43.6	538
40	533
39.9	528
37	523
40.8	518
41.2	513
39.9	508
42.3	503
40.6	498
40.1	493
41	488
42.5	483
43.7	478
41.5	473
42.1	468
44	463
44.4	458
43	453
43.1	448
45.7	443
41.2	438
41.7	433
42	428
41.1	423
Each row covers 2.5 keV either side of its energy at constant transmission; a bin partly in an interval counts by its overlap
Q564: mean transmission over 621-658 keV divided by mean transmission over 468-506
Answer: 1.13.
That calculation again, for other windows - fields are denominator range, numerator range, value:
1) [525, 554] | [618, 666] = 1.12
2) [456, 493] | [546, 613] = 0.98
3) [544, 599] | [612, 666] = 1.13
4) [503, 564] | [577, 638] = 1.05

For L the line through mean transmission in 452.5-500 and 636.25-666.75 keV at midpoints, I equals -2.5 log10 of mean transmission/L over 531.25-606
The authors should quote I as 0.09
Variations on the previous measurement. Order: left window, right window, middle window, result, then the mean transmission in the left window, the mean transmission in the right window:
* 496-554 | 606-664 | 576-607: 0.069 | 41.2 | 46.4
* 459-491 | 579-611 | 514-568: 0.025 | 42.5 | 41.8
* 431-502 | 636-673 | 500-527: 0.096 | 42.5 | 48.4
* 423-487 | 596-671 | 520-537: 0.123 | 42.8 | 46.1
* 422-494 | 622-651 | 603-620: 0.082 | 42.6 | 47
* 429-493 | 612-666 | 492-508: 0.069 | 42.7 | 46.8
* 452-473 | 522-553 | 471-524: 0.034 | 43.2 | 41.5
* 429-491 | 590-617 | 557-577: 0.062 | 42.8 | 42.5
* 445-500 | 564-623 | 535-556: -0.033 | 42.4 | 42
